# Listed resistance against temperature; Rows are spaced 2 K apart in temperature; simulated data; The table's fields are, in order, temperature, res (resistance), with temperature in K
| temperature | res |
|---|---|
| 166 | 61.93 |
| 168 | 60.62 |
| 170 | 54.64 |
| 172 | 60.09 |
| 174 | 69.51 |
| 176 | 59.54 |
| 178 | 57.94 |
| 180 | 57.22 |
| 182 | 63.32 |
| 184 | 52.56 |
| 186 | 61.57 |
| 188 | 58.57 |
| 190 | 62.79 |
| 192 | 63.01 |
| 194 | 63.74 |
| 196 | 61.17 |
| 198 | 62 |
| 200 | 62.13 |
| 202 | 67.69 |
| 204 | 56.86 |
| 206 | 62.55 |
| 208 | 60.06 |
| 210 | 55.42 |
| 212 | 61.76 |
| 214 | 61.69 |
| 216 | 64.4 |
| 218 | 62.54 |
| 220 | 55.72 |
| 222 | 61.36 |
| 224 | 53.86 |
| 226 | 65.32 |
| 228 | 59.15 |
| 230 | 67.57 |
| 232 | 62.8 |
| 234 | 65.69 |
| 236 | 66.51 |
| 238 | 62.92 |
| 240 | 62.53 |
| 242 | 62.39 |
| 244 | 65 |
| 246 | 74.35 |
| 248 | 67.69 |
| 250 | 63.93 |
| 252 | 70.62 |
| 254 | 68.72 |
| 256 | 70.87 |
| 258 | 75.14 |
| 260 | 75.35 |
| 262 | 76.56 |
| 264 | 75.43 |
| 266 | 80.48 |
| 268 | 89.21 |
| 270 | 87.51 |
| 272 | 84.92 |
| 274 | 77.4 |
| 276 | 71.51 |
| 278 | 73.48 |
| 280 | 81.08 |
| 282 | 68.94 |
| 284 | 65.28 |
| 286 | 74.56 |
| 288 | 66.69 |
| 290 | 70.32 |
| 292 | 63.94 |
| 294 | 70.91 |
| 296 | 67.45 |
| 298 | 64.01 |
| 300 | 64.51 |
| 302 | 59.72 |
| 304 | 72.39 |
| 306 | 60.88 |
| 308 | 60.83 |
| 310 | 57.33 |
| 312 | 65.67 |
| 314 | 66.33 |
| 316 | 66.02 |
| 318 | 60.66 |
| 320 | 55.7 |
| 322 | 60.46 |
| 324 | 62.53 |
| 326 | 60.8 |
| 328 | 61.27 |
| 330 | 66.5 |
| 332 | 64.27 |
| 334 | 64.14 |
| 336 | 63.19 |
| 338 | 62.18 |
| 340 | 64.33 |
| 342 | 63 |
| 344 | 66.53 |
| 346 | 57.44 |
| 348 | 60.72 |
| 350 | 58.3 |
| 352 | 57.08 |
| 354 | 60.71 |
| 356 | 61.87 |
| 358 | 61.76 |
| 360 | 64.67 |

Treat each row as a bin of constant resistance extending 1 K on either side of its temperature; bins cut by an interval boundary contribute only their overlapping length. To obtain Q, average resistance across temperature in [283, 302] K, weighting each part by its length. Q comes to 67.1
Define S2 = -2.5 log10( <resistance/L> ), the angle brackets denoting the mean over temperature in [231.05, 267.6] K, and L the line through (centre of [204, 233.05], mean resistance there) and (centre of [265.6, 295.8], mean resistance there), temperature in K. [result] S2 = -0.03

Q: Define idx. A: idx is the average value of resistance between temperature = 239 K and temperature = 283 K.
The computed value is 73.8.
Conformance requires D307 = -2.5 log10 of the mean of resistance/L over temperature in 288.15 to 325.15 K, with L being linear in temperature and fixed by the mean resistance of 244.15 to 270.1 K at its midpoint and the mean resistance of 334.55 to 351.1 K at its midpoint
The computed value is 0.05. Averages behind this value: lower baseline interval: 74.3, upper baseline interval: 62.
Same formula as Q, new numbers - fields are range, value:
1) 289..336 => 63.8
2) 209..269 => 66.8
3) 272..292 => 72.4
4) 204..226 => 60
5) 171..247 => 61.9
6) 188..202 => 62.6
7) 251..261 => 72.1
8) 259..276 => 80.3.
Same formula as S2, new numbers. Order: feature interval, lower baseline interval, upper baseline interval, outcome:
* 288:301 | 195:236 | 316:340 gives -0.081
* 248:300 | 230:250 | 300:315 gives -0.136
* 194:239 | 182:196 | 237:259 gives 0.036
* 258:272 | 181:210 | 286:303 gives -0.237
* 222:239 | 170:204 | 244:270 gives 0.105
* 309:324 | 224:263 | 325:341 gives 0.039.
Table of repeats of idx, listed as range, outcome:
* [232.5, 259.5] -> 67.5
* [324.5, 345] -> 63.6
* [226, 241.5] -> 63.9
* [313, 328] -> 61.8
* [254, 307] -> 72.6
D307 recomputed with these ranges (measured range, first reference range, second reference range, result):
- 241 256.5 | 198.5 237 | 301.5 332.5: -0.10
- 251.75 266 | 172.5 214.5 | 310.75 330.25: -0.20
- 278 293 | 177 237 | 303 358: -0.14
